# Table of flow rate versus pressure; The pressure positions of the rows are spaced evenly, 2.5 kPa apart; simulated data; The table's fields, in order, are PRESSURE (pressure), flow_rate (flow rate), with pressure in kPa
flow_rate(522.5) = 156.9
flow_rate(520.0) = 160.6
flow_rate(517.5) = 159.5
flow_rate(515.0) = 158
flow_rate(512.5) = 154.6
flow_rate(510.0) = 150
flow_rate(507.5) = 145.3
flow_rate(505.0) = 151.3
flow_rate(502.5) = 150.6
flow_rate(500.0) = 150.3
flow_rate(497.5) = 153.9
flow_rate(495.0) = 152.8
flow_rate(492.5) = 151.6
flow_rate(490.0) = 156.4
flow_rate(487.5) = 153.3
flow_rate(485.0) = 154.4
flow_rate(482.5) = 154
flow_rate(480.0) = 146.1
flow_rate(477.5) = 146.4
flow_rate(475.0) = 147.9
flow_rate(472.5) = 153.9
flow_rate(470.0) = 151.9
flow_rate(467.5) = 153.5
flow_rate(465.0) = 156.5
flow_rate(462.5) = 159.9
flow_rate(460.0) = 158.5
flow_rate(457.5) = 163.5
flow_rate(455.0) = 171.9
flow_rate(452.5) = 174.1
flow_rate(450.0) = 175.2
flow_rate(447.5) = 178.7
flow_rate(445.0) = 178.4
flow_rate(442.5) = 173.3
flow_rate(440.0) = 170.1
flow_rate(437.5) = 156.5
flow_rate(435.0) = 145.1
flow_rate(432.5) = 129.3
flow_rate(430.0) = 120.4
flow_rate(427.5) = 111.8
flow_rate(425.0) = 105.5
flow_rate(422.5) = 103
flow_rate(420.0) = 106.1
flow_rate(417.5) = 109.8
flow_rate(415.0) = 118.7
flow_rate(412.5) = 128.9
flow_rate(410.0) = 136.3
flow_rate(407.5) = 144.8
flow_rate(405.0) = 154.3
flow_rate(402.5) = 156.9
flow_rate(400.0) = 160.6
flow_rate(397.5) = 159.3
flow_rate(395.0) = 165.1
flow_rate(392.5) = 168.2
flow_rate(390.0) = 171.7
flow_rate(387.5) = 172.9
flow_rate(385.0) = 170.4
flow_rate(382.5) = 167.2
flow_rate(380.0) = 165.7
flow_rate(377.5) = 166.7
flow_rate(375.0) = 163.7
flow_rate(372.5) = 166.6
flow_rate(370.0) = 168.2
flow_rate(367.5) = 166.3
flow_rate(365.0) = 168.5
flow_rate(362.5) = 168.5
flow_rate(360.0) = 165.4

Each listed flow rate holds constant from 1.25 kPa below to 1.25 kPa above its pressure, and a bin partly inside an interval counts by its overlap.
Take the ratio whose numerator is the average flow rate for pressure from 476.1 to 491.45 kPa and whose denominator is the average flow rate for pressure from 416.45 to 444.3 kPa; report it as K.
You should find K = 1.16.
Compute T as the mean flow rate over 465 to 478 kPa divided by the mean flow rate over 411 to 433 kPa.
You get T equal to 1.32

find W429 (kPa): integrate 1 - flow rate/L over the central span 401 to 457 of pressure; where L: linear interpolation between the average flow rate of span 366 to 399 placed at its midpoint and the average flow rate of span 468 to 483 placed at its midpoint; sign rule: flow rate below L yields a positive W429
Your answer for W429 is 5.19 kPa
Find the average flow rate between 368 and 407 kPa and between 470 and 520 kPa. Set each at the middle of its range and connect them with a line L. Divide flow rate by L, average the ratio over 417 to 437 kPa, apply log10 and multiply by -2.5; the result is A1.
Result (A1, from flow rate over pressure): 0.33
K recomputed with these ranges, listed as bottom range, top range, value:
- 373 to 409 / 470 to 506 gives 0.93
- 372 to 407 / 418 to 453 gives 0.87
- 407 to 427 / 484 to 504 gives 1.30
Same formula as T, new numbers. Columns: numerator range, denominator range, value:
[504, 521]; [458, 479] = 1.00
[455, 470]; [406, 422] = 1.29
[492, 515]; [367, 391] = 0.90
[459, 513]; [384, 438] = 1.09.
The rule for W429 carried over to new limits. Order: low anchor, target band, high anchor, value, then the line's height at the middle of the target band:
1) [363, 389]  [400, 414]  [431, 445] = 1.45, 162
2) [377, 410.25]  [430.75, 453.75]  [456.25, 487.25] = -0.98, 157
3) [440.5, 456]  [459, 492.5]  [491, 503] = 1.82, 162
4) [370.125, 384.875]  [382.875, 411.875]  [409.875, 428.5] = -3.75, 141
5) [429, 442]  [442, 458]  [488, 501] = -2.81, 148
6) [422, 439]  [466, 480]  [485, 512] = -0.82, 142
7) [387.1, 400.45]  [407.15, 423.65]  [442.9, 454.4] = 4.86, 170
